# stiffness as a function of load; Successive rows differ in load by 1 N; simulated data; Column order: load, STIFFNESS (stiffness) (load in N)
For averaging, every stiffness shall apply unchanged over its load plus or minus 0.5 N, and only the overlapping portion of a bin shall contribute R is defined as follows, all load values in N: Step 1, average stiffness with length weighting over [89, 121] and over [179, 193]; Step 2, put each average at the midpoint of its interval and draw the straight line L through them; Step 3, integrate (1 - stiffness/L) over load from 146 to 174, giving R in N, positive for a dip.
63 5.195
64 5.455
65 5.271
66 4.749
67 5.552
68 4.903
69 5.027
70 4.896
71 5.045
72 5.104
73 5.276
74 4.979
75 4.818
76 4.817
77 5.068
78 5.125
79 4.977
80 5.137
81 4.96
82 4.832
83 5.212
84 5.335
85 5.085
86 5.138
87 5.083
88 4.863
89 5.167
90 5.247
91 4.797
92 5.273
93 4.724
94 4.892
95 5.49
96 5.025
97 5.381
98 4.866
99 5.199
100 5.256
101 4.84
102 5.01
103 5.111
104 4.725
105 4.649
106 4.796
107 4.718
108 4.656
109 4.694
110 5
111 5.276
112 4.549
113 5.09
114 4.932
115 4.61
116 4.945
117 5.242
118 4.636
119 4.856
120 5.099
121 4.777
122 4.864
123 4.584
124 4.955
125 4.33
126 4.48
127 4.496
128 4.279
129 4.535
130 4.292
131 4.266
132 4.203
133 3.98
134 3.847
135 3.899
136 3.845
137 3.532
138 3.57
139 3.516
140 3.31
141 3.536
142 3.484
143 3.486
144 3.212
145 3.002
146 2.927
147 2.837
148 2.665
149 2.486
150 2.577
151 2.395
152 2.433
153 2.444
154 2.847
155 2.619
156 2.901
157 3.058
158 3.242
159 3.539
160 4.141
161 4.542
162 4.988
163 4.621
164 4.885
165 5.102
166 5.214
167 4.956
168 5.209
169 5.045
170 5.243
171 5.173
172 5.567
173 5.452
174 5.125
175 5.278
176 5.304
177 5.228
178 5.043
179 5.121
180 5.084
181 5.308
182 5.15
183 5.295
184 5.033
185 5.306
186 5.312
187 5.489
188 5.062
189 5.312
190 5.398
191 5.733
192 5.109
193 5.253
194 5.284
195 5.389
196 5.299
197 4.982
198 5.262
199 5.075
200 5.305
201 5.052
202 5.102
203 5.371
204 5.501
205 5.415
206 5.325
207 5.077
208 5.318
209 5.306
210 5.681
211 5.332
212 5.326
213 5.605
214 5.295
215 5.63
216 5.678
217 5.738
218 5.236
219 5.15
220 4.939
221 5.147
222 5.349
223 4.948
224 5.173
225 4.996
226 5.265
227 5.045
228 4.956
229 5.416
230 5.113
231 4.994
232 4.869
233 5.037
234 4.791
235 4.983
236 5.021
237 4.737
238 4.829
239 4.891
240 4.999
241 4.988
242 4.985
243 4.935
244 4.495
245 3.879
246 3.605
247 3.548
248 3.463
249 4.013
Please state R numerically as 6.71 N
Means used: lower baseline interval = 4.95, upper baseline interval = 5.27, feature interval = 3.94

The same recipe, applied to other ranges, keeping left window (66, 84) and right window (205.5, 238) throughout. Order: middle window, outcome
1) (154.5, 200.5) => 1.9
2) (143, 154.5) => 5.3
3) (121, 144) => 4.7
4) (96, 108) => 0.3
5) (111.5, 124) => 0.6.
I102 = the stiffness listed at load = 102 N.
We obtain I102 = 5.01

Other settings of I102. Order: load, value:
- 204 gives 5.501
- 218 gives 5.236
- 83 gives 5.212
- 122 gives 4.864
